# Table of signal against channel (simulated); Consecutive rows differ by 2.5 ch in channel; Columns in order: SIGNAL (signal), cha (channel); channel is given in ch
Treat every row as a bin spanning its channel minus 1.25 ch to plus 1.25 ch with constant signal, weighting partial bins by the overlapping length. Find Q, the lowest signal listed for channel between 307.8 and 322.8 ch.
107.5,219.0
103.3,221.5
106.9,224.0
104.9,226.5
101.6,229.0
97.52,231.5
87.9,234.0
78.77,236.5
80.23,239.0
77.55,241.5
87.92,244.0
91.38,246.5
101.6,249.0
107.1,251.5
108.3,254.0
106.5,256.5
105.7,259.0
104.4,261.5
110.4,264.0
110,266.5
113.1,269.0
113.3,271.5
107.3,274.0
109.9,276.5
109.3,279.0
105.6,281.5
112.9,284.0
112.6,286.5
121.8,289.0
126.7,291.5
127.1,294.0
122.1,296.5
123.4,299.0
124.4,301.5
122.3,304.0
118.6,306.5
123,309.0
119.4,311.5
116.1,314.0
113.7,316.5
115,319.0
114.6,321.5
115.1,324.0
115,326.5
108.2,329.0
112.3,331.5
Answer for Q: 113.7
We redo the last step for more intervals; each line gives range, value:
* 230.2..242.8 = 77.55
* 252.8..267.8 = 104.4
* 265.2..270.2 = 110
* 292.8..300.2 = 122.1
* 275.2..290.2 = 105.6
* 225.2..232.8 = 97.52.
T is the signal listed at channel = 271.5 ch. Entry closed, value 113.3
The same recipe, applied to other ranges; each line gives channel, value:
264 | 110.4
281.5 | 105.6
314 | 116.1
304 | 122.3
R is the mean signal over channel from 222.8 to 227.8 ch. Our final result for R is 106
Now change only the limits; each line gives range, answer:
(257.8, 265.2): 107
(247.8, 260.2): 106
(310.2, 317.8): 116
